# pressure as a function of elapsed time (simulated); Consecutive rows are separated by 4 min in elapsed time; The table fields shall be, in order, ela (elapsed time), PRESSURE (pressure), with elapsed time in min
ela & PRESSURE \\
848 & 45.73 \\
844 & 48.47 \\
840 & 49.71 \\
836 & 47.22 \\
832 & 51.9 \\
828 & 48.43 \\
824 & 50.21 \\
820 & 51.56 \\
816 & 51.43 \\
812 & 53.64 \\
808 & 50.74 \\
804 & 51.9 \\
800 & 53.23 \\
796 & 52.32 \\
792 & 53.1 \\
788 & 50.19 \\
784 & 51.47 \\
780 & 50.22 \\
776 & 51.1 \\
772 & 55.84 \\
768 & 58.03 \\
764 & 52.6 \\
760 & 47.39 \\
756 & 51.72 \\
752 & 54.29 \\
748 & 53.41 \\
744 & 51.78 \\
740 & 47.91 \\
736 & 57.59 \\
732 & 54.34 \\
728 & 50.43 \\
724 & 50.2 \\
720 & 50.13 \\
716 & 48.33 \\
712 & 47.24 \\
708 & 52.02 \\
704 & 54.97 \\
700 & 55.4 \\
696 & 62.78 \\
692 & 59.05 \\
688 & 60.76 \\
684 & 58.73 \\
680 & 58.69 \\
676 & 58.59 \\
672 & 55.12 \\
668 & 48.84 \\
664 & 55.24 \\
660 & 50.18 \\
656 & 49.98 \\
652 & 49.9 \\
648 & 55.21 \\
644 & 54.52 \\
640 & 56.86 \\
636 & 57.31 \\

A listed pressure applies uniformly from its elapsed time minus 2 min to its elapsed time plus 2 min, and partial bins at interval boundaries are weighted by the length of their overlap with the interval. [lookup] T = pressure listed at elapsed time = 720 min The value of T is 50.13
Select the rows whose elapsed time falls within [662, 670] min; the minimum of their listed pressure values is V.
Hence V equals 48.84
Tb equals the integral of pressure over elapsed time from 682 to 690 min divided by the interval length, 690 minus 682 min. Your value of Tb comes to 59.7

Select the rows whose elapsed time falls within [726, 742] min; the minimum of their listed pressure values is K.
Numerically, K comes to 47.91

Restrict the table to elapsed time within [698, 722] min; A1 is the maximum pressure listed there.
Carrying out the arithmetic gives 55.4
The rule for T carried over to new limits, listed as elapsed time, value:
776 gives 51.1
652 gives 49.9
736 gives 57.59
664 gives 55.24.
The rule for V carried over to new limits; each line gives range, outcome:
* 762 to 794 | 50.19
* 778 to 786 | 50.22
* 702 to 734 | 47.24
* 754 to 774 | 47.39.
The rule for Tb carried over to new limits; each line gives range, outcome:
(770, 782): 52.4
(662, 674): 53.1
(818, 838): 49.9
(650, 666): 51.3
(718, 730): 50.3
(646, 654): 52.6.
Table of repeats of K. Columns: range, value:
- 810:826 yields 50.21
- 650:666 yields 49.9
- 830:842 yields 47.22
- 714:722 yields 48.33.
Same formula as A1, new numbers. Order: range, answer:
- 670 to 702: 62.78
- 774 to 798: 53.1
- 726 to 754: 57.59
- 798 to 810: 53.23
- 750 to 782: 58.03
